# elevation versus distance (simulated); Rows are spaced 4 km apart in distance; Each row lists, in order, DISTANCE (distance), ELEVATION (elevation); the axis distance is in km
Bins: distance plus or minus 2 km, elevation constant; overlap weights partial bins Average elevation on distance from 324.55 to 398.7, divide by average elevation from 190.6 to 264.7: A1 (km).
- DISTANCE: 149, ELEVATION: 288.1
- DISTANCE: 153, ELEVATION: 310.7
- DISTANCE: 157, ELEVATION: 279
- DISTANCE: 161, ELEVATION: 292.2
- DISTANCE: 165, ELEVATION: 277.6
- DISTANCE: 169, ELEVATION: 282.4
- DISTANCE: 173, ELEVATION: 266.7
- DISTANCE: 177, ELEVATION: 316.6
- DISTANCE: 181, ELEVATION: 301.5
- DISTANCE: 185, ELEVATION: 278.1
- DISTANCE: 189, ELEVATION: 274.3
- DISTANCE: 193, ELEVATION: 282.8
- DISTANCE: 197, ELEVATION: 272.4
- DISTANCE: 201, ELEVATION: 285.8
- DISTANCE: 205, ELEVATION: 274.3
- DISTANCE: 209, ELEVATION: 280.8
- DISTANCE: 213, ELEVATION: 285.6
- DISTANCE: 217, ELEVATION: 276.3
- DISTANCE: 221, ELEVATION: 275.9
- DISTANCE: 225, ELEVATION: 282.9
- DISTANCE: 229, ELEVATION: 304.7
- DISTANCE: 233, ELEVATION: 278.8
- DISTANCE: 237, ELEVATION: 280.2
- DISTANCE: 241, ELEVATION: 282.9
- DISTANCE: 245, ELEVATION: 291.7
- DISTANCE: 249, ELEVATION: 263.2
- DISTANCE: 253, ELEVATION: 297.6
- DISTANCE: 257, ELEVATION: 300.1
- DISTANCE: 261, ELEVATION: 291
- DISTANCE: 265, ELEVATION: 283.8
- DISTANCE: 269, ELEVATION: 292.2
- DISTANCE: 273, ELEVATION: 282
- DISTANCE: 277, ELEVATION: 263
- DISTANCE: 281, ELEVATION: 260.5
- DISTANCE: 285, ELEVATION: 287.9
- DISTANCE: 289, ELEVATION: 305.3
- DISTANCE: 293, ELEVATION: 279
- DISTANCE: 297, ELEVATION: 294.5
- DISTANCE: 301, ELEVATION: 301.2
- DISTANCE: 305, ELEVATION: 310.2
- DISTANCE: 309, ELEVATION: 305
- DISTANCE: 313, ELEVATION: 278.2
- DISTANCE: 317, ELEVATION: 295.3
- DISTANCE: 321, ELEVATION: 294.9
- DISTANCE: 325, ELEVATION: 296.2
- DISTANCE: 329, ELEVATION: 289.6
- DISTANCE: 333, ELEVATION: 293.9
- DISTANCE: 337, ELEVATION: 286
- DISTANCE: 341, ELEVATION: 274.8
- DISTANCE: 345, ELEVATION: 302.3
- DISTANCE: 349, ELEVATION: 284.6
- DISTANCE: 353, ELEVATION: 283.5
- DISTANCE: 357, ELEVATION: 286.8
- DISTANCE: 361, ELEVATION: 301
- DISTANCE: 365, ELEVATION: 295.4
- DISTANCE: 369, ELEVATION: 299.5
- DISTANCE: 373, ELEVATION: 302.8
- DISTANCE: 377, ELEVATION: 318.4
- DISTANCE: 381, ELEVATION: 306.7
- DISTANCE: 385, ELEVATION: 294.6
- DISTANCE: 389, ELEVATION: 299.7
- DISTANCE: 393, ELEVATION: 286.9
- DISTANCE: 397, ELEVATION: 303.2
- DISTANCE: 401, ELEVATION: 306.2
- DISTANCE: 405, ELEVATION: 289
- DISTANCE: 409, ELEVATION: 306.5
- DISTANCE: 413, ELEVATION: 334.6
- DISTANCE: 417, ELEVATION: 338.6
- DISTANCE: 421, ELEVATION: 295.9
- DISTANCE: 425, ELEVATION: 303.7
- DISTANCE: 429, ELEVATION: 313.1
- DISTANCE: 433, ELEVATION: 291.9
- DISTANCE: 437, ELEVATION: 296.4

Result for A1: 1.0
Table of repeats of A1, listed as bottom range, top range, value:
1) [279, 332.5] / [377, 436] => 1.05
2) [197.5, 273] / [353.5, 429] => 1.07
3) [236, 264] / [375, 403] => 1.05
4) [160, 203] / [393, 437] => 1.08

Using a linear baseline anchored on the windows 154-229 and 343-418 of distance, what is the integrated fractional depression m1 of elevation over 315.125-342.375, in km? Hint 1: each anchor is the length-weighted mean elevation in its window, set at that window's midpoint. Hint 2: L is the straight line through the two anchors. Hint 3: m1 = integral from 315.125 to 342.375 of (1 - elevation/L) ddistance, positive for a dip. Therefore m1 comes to 0.6 km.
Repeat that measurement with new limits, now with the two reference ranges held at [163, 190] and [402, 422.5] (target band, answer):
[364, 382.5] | 0.2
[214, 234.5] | 0.5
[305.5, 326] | 0.5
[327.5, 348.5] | 1.1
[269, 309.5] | 1.4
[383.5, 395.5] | 0.6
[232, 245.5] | 0.5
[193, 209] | 0.6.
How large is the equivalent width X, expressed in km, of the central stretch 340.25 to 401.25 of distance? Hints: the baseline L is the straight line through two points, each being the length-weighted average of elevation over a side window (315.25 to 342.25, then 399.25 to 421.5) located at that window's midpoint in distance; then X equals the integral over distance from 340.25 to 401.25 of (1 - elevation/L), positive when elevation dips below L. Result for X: 1.1 km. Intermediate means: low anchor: 290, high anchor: 313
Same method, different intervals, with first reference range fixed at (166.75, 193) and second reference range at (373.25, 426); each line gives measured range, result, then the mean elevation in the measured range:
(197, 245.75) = 1.2 km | 283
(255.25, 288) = 1.3 km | 283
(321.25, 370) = 1.7 km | 291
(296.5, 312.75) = -0.2 km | 301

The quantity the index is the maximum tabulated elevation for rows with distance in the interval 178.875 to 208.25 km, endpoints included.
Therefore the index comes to 301.5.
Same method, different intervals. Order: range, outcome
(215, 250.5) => 304.7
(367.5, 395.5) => 318.4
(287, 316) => 310.2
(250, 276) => 300.1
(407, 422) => 338.6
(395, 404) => 306.2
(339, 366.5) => 302.3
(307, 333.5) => 305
